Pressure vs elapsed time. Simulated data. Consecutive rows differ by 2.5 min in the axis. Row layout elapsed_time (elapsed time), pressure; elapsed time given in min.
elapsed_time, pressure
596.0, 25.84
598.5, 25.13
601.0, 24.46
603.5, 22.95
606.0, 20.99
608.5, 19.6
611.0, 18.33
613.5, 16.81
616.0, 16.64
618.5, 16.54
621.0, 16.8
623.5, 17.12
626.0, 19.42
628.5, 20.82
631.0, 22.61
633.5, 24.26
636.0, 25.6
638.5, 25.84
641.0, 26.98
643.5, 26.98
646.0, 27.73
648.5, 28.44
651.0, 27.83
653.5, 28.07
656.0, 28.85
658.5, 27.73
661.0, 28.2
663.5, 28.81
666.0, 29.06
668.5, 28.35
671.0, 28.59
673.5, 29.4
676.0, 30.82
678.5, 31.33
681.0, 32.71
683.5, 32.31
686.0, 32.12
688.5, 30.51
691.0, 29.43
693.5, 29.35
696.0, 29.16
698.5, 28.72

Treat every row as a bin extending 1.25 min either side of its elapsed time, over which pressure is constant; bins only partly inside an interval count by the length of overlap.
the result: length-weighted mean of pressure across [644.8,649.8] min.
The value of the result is 28.1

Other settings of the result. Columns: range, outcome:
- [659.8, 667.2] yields 28.7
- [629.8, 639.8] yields 24.6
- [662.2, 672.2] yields 28.7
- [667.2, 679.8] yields 29.7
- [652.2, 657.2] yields 28.4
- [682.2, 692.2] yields 31.1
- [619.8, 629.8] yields 18.6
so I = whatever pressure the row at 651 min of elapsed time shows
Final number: 27.83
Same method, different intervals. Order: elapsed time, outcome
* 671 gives 28.59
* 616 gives 16.64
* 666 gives 29.06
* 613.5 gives 16.81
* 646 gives 27.73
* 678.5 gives 31.33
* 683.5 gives 32.31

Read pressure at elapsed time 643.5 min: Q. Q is 26.98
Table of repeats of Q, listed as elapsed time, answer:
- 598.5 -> 25.13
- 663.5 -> 28.81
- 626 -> 19.42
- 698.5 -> 28.72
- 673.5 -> 29.4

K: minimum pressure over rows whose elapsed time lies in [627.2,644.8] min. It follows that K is 20.82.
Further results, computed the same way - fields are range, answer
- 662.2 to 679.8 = 28.35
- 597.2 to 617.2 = 16.64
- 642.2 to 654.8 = 26.98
